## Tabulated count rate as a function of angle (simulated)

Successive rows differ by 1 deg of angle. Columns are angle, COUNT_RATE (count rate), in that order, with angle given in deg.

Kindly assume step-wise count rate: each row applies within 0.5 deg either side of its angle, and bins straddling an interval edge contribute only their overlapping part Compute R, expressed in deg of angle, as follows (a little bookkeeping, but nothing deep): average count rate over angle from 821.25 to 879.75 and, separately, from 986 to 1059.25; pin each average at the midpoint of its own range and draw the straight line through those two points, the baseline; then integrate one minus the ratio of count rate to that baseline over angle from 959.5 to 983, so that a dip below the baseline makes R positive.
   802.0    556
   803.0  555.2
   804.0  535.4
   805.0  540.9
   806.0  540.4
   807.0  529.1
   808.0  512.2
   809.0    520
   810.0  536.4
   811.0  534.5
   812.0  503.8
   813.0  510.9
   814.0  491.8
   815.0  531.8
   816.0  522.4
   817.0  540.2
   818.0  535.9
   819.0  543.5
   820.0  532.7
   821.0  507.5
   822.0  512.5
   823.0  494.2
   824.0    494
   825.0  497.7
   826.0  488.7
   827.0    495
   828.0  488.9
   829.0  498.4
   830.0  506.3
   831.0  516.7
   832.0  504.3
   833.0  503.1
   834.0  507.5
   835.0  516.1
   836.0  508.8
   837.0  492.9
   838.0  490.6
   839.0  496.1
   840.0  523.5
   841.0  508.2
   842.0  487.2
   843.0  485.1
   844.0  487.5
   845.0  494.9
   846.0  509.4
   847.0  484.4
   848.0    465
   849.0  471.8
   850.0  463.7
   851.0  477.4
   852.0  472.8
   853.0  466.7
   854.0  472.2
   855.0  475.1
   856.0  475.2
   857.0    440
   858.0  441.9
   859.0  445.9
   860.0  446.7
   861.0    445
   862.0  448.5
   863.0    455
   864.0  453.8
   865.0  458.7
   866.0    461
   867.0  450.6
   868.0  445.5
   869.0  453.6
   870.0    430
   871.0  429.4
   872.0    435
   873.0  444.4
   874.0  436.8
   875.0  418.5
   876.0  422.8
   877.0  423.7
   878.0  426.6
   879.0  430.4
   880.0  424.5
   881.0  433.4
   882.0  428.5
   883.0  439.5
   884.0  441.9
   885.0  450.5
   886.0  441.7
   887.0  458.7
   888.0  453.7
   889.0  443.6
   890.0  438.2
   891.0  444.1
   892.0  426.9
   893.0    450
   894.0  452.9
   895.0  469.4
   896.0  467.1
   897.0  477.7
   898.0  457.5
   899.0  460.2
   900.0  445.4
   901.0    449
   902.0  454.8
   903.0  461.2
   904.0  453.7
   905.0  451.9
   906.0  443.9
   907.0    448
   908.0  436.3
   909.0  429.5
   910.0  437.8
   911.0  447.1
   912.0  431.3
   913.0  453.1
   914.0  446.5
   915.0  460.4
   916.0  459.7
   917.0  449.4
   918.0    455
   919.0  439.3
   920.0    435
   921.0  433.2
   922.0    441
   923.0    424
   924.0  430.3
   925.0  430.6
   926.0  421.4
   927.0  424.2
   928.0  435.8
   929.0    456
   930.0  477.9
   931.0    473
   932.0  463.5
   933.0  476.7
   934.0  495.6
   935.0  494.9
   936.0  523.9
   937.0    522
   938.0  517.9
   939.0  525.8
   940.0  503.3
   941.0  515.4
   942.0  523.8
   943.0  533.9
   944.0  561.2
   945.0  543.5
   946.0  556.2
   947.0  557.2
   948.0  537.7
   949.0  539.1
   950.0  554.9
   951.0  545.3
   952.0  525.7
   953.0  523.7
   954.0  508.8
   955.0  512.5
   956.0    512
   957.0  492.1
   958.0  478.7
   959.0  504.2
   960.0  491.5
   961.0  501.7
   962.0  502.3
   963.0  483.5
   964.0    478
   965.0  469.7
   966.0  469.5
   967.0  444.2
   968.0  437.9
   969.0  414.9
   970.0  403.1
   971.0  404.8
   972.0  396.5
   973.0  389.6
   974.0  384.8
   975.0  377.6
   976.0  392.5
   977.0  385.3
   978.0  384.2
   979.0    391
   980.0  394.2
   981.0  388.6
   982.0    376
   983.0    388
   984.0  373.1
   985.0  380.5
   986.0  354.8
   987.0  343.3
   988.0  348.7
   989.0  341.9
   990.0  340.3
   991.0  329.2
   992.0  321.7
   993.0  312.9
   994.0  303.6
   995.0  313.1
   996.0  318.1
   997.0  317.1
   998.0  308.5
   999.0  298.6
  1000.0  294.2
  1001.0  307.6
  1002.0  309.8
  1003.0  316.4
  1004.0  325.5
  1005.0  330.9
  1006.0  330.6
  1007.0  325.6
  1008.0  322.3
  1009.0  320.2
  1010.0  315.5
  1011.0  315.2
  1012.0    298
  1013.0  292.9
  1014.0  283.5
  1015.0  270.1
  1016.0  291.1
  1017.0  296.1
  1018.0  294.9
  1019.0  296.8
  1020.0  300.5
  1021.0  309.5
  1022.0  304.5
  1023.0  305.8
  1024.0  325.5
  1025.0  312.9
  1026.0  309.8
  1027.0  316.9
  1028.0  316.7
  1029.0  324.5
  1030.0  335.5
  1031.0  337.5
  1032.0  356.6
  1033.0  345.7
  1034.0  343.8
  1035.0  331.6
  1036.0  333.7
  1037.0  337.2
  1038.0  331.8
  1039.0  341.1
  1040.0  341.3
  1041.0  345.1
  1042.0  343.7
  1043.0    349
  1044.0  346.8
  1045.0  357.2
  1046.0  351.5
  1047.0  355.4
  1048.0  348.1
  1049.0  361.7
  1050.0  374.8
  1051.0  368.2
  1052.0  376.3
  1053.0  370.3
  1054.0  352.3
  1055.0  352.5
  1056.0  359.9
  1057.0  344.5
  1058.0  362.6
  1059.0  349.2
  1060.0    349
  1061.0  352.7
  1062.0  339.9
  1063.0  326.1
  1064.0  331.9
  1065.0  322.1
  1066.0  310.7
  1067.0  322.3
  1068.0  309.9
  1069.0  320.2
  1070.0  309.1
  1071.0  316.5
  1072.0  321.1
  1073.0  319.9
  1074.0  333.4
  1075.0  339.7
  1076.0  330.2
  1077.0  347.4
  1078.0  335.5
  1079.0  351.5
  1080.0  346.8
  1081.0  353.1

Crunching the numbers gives -3.28 deg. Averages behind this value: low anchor 472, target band 424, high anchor 328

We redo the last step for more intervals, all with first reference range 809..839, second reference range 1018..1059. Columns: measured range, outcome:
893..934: -1.0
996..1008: 1.7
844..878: 1.8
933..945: -2.9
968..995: 1.0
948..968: -4.8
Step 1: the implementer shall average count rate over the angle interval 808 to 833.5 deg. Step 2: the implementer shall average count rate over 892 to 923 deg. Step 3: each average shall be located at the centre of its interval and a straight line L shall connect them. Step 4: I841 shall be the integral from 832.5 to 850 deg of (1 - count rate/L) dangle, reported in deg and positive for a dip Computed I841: 0.1 deg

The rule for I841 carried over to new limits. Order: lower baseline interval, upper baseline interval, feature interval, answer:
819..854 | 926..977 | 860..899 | 3.7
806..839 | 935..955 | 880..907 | 3.8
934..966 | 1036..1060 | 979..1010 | 7.5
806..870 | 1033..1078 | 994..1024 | 5.3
